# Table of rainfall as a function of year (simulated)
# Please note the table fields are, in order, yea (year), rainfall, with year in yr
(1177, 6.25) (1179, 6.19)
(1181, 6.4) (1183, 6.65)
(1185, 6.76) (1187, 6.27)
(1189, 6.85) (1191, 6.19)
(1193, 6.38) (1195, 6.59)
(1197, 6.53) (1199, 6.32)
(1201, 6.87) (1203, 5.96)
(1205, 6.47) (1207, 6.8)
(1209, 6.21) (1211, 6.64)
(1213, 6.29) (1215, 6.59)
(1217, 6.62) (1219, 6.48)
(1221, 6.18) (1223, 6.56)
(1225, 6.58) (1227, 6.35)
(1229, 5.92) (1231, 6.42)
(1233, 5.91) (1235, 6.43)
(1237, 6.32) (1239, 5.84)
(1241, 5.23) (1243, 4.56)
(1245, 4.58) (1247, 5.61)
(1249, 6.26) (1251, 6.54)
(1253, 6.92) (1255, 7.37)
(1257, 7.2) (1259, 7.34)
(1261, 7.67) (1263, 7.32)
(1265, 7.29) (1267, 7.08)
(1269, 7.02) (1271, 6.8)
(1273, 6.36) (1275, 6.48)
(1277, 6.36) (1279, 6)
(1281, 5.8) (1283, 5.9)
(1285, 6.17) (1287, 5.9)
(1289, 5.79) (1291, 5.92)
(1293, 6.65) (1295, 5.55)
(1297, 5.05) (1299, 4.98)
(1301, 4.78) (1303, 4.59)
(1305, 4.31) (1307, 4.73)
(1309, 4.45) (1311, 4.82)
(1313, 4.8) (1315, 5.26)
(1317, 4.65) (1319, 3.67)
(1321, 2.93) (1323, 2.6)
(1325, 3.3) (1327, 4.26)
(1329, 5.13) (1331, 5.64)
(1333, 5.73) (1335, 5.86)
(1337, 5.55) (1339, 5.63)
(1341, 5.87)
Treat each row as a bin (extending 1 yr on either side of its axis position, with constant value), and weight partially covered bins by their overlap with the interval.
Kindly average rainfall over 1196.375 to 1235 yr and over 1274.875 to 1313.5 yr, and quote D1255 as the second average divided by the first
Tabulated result 0.8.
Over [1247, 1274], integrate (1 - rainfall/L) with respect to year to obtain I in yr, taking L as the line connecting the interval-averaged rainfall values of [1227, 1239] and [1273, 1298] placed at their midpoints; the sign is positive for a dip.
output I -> -3.93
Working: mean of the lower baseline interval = 6.18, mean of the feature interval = 6.96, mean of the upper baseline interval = 5.98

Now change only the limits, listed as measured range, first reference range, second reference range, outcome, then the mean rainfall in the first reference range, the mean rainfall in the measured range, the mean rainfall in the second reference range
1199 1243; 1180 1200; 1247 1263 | 2.9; 6.49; 6.28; 6.97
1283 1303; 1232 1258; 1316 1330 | -4.0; 6.06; 5.6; 3.79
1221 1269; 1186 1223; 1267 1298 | -0.9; 6.46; 6.41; 6.15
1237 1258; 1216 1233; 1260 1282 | 1.7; 6.36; 6.03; 6.74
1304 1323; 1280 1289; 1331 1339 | 4.9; 5.93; 4.31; 5.69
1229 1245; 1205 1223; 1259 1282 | 2.1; 6.48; 5.75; 6.77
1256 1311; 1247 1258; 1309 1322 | -4.2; 6.74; 6.03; 4.36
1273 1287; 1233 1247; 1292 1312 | -2.5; 5.53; 6.12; 4.99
